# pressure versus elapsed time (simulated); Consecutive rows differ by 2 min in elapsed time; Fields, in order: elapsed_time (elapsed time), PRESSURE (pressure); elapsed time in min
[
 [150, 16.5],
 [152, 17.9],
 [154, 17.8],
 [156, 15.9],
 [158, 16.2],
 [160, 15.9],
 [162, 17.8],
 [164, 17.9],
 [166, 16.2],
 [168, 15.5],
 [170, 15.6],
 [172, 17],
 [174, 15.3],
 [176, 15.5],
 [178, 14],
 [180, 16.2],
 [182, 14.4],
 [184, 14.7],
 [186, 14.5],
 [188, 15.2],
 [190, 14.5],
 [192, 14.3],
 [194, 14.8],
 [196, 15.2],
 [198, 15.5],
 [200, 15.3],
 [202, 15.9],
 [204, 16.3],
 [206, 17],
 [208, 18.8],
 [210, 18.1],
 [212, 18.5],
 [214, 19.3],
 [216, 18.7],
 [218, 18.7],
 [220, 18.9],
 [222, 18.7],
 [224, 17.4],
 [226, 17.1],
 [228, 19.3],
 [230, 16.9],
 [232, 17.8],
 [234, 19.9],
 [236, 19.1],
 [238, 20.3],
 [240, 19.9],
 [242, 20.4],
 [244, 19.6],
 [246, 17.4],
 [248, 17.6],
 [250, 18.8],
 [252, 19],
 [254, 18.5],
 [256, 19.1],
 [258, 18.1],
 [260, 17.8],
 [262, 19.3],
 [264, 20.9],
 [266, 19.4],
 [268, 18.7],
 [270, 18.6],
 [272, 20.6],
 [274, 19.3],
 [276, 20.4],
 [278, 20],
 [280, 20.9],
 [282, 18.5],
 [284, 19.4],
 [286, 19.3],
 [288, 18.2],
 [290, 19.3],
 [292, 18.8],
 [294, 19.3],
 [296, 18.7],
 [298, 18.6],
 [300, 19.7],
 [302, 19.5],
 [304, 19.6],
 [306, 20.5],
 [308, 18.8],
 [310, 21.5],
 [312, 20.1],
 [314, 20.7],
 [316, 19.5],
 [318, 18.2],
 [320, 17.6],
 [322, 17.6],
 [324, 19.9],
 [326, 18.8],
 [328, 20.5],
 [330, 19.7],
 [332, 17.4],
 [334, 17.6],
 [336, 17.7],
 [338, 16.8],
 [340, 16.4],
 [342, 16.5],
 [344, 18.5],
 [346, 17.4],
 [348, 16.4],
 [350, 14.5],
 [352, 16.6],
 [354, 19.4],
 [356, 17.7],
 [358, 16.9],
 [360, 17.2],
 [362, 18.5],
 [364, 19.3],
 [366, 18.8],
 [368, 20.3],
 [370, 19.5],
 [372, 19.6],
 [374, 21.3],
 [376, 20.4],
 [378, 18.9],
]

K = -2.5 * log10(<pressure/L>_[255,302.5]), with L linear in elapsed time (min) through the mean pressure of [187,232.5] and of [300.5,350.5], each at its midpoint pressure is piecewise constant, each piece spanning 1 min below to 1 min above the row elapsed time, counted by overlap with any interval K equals -0.078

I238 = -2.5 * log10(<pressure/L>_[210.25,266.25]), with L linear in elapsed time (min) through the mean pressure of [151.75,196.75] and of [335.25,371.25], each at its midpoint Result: -0.15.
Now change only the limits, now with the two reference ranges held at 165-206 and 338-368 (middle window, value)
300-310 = -0.173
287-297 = -0.131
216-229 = -0.163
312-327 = -0.115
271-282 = -0.212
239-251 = -0.177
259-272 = -0.175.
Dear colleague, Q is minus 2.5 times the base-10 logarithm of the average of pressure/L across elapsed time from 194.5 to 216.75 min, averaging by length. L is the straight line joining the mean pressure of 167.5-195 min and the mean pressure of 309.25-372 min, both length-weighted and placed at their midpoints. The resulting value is -0.098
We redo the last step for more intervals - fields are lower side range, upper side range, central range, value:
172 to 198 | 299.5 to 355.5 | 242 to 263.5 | -0.12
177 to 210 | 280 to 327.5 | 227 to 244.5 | -0.14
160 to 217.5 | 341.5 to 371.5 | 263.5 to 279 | -0.16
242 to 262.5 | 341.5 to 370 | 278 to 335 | -0.06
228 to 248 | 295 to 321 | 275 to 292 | -0.01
